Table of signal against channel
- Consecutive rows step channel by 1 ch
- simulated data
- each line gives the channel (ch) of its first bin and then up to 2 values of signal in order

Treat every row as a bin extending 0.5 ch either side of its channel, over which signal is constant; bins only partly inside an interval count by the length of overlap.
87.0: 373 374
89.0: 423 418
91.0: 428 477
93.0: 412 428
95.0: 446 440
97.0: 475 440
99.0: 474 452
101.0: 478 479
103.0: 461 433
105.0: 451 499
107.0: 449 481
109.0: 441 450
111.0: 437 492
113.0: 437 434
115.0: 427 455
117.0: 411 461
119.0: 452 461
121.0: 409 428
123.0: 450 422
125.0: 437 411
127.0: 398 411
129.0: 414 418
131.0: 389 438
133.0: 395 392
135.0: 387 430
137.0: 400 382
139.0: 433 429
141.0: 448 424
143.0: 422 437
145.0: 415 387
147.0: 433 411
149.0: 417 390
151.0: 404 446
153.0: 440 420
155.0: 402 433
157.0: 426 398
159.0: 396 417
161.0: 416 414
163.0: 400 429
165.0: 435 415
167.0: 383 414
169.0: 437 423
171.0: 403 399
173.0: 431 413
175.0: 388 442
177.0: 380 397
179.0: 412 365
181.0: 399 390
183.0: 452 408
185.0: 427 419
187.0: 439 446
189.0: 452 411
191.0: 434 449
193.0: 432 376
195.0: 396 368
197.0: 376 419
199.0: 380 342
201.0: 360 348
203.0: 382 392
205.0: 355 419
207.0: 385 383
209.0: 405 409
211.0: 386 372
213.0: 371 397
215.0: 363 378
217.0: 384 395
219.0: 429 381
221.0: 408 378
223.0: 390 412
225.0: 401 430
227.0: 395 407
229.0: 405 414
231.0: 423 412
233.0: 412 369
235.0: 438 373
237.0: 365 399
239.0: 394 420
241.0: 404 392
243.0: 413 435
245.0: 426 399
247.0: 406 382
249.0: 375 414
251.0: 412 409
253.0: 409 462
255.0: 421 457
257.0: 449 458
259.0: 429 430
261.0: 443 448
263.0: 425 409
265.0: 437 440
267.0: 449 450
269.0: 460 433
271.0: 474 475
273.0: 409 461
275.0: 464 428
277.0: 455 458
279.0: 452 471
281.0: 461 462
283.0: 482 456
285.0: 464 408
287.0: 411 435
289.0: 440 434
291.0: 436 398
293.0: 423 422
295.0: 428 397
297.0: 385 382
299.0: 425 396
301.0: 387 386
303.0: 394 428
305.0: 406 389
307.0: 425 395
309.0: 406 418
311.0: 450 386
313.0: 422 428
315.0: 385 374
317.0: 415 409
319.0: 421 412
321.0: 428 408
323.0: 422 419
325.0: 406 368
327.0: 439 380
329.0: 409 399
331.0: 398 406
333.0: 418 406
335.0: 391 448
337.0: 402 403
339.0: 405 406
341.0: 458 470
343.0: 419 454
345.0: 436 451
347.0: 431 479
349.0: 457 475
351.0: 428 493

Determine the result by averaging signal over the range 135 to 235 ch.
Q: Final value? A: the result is 406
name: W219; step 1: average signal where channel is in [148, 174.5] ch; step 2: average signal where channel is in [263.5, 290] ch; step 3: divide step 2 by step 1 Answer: 1.08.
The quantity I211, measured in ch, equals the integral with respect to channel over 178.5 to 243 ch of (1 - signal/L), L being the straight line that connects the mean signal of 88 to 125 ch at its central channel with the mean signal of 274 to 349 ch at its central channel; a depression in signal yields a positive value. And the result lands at 5.2 ch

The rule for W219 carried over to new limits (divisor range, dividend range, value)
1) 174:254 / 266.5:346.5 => 1.06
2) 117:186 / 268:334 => 1.01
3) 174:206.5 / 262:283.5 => 1.12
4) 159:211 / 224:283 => 1.05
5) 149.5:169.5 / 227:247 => 0.97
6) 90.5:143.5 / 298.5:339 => 0.93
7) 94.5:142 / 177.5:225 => 0.91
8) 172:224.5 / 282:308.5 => 1.05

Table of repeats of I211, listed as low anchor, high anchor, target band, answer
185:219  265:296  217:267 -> 0.86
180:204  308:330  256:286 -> -3.08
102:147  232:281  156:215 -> 3.53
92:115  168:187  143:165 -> 0.43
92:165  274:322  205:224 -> 1.60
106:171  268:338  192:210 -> 1.57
